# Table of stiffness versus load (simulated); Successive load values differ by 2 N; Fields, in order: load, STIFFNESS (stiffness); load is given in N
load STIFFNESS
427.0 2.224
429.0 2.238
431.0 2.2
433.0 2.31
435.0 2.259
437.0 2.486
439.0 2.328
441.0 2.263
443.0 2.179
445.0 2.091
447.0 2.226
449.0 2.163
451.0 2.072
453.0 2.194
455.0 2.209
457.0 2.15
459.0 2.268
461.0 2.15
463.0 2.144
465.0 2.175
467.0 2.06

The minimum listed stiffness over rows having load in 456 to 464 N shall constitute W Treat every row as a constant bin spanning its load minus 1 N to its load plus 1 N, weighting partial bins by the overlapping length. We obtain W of 2.144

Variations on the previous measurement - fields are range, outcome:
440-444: 2.179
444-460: 2.072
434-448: 2.091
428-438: 2.2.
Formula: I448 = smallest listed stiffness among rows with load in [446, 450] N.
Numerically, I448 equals 2.163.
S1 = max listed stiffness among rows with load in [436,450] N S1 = 2.486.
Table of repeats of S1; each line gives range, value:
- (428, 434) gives 2.31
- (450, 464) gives 2.268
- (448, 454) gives 2.194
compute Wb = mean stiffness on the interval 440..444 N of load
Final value 2.22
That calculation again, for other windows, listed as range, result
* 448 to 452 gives 2.12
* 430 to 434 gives 2.25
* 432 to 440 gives 2.35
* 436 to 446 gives 2.27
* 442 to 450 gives 2.16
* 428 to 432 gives 2.22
